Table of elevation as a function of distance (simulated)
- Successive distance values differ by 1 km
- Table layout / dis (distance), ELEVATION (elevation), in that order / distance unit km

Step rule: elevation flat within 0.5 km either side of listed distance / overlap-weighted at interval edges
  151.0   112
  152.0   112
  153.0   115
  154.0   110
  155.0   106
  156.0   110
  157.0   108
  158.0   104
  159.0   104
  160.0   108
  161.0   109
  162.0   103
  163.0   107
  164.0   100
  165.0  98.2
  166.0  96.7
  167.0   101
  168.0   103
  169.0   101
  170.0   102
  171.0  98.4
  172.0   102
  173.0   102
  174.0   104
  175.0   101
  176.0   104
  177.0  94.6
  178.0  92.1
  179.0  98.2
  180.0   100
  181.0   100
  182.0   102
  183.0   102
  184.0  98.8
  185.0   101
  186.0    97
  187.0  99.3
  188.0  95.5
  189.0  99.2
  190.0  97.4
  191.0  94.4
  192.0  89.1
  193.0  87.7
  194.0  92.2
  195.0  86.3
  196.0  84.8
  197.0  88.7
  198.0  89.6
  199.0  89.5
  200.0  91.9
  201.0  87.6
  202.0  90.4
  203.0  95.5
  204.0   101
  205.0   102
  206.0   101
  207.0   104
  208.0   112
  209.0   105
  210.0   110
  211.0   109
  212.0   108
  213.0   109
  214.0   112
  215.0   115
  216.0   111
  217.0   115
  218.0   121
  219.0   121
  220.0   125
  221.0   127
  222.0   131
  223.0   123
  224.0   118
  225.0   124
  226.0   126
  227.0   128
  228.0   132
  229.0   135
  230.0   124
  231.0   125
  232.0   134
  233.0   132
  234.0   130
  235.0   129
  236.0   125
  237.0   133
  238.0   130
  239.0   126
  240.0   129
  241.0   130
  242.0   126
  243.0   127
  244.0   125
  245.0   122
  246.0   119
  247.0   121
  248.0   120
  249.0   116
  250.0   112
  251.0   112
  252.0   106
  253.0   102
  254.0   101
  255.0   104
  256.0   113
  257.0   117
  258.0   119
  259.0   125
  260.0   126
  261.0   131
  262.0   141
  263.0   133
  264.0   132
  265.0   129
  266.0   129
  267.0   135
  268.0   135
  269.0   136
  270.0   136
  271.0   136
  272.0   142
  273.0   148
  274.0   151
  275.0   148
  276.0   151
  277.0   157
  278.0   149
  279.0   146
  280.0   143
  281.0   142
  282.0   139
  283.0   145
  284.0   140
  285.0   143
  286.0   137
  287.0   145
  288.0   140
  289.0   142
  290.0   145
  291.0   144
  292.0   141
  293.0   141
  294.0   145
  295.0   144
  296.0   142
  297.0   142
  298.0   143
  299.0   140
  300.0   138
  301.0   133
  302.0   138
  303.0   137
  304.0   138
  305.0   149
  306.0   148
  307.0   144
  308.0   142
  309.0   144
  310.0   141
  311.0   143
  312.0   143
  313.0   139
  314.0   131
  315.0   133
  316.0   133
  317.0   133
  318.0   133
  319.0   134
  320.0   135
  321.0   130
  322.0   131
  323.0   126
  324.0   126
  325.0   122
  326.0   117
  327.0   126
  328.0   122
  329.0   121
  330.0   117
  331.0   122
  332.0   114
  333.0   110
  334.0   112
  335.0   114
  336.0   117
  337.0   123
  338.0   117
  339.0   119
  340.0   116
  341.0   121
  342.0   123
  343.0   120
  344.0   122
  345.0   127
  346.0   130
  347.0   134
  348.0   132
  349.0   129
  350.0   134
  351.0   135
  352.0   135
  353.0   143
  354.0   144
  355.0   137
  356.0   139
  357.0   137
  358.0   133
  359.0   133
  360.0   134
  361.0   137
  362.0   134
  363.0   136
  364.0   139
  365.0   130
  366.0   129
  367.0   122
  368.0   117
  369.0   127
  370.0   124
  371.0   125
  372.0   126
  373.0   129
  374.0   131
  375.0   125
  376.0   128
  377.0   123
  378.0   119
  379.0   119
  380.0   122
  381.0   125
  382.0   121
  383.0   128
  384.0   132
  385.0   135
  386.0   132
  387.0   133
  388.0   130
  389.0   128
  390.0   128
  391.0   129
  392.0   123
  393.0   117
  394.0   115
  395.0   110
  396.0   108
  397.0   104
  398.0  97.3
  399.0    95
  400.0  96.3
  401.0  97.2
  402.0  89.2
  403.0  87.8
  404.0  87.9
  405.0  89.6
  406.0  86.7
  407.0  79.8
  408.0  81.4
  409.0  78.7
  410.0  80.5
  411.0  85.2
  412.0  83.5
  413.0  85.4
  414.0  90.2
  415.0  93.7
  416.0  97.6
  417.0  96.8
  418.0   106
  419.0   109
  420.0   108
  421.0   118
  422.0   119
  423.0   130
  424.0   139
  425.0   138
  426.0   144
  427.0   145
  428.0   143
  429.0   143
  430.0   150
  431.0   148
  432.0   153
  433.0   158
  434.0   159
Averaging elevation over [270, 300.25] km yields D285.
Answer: 144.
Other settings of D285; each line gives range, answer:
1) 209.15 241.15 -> 123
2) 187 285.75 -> 120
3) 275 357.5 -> 134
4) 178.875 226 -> 104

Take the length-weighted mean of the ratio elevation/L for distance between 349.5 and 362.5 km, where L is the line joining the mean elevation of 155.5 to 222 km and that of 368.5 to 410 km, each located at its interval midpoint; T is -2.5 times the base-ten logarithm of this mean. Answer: -0.22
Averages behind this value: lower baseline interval 102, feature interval 137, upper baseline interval 113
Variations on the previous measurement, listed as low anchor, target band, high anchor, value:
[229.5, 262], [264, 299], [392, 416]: -0.224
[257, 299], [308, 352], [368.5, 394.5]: 0.048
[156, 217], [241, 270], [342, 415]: -0.148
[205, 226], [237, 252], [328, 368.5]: -0.042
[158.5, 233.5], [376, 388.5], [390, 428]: -0.206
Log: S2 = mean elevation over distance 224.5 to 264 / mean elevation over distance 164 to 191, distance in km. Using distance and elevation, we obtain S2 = 1.24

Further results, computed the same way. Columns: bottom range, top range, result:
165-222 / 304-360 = 1.28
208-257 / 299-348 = 1.07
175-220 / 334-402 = 1.24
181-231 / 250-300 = 1.27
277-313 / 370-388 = 0.89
